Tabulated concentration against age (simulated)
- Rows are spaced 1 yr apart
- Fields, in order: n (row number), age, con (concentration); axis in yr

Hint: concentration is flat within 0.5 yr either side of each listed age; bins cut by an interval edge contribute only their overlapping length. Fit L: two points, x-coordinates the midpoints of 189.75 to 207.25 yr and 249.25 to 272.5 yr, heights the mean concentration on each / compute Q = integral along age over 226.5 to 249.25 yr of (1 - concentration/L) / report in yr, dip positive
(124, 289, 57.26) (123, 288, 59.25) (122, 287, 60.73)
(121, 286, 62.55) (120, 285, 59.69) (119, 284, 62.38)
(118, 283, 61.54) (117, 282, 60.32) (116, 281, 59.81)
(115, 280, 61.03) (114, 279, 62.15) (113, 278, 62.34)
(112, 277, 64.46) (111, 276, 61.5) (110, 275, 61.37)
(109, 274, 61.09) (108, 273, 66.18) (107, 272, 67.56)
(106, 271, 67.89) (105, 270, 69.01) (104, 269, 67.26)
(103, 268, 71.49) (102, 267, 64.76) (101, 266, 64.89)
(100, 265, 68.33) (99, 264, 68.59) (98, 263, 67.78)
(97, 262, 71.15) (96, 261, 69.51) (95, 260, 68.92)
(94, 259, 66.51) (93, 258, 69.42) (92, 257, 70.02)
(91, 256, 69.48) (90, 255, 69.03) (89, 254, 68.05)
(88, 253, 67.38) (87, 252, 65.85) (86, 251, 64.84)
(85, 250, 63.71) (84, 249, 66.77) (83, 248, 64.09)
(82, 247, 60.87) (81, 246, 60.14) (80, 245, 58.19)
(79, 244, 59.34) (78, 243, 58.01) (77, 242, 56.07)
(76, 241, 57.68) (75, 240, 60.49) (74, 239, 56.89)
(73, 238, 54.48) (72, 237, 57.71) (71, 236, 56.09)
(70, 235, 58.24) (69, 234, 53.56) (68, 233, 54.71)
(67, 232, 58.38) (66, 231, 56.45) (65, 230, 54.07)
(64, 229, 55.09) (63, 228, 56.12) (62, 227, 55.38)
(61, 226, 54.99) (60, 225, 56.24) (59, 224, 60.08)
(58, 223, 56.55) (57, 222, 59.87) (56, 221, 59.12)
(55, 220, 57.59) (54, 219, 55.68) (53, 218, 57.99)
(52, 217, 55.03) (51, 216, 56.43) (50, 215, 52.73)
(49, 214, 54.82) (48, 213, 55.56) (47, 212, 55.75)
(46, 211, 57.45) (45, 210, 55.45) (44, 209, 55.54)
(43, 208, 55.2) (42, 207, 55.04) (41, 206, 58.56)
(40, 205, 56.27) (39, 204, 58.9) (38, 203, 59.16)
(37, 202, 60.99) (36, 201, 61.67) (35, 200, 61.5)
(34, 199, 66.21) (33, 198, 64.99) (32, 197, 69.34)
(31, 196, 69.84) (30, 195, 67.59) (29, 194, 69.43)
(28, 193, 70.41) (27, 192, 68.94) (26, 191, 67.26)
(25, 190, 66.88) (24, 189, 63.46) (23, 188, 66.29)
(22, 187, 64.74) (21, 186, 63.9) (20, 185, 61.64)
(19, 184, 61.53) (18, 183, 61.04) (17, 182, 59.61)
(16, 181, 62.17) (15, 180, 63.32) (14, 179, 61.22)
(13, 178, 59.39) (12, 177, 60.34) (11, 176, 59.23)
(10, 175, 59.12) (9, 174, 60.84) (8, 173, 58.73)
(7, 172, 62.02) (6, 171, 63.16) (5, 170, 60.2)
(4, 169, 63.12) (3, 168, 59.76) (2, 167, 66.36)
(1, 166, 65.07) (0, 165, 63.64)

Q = 3.0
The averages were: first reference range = 64.1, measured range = 57.7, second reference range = 67.9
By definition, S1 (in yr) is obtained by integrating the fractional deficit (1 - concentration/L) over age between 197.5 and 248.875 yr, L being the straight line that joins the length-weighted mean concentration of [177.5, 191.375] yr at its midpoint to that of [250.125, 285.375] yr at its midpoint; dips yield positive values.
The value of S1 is 5.3 yr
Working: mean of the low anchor 63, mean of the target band 57.7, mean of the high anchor 65.8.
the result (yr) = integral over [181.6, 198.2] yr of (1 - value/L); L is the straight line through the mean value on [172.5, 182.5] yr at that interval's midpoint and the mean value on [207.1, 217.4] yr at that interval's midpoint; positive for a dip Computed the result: -2.0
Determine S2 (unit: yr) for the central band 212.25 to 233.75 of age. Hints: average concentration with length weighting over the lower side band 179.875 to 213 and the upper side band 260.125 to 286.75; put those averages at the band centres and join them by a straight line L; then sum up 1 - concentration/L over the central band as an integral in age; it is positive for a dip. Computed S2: 2.34 yr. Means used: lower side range 62.3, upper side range 64.8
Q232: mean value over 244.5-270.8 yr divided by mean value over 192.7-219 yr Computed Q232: 1.11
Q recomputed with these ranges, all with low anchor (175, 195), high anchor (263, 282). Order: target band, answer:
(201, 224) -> 2.6 yr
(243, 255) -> 0.2 yr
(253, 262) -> -0.6 yr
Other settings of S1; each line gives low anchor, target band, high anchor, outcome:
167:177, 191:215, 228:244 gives -0.9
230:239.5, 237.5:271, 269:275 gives -1.9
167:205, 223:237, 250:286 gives 1.8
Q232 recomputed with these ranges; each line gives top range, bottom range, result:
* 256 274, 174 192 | 1.09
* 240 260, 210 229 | 1.13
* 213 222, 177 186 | 0.92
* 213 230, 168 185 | 0.93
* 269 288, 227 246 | 1.11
